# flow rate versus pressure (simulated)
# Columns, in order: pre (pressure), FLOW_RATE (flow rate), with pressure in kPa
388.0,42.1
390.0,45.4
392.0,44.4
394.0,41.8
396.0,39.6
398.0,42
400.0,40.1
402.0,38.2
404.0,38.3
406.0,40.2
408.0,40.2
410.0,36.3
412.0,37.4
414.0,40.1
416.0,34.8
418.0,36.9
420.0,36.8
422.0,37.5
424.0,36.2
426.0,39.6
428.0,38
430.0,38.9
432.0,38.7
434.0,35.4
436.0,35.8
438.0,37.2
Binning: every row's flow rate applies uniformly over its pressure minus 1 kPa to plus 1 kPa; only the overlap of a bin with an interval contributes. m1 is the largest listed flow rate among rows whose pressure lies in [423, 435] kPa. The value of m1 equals 39.6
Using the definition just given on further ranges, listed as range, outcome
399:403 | 40.1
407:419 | 40.2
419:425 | 37.5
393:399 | 42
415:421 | 36.9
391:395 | 44.4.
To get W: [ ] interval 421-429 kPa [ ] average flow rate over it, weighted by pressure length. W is 37.8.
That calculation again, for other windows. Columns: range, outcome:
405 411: 38.9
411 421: 37.2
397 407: 39.8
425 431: 38.8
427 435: 37.8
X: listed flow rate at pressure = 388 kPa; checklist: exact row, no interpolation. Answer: 42.1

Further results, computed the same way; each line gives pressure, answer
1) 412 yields 37.4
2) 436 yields 35.8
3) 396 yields 39.6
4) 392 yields 44.4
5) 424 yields 36.2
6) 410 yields 36.3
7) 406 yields 40.2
